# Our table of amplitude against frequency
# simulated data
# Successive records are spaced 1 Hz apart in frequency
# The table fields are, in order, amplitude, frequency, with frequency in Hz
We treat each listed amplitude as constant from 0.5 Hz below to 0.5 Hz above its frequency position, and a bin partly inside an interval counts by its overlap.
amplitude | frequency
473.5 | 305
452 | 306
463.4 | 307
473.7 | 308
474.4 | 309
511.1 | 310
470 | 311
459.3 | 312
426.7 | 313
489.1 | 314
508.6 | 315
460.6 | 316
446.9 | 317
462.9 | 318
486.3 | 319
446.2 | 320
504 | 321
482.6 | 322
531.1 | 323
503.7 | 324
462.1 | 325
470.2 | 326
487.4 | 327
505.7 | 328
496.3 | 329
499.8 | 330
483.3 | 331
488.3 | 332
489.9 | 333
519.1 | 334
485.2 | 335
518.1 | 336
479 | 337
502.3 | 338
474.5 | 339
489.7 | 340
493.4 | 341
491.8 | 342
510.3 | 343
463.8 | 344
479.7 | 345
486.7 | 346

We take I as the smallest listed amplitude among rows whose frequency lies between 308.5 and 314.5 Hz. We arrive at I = 426.7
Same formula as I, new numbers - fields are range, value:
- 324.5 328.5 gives 462.1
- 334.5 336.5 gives 485.2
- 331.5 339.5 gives 474.5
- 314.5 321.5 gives 446.2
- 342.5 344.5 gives 463.8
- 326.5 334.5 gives 483.3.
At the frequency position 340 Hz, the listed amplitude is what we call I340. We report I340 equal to 489.7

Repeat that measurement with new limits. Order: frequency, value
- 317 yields 446.9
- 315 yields 508.6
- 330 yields 499.8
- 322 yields 482.6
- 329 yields 496.3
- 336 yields 518.1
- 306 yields 452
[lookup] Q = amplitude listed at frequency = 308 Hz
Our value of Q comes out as 473.7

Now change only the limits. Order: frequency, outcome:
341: 493.4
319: 486.3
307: 463.4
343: 510.3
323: 531.1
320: 446.2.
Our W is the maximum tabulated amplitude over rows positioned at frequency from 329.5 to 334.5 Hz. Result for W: 519.1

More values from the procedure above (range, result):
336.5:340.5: 502.3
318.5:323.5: 531.1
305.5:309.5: 474.4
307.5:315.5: 511.1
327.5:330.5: 505.7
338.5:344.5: 510.3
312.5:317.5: 508.6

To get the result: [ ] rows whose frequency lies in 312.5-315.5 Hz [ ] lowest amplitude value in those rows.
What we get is 426.7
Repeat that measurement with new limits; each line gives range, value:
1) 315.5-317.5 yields 446.9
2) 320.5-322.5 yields 482.6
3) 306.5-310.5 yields 463.4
